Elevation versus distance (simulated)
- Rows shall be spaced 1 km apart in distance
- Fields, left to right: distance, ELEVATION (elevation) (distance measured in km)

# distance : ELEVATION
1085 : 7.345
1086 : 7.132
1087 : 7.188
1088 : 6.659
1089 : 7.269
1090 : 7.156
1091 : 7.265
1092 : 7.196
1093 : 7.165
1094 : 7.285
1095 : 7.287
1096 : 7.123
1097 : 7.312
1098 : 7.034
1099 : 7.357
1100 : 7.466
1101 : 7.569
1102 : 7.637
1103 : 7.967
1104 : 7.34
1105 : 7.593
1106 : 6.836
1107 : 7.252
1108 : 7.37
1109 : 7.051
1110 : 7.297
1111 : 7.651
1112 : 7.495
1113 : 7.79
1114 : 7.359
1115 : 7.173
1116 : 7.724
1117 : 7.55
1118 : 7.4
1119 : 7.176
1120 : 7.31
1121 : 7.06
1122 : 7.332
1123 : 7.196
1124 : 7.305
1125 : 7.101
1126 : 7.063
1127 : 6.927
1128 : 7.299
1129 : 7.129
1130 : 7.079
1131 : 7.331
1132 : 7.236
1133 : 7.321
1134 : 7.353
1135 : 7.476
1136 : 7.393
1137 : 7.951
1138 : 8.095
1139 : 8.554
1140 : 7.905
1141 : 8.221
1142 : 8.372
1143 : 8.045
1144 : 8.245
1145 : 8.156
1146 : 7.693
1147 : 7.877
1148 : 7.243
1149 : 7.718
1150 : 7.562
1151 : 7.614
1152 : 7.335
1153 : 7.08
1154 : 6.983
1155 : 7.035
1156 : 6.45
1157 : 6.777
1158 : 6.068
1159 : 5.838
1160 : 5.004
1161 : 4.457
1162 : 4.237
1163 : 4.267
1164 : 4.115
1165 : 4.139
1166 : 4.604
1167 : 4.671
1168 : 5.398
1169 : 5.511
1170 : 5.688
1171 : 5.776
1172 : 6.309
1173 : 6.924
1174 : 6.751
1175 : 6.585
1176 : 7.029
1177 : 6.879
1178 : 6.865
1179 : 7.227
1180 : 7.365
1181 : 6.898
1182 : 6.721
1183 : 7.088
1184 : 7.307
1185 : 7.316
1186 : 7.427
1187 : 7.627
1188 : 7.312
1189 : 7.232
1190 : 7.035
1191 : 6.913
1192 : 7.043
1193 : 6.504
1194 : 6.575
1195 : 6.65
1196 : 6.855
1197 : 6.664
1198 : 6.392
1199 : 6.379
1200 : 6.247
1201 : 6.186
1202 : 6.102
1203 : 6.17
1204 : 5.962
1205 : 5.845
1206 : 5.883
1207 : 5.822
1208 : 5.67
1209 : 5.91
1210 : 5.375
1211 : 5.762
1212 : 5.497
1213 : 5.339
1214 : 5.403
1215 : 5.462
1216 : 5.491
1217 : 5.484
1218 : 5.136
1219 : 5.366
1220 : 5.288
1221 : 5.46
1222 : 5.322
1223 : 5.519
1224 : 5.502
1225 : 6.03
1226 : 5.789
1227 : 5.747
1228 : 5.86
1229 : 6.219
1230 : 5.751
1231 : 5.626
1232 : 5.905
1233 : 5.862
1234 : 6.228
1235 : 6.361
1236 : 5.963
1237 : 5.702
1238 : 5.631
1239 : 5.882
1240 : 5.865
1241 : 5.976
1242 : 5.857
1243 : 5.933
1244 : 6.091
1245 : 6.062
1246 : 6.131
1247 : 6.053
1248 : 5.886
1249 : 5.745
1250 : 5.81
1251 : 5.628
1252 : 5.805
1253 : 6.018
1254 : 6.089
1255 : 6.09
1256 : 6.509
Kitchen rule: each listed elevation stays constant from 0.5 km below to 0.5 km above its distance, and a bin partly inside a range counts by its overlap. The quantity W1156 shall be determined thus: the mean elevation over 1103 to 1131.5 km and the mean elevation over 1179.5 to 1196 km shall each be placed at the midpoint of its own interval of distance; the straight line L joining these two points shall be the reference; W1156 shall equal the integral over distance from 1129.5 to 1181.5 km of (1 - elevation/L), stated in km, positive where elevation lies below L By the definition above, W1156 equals 3.1 km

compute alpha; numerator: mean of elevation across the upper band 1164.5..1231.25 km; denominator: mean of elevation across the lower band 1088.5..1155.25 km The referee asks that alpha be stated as 0.83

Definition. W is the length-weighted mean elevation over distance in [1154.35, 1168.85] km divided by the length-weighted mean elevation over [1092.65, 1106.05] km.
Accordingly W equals 0.71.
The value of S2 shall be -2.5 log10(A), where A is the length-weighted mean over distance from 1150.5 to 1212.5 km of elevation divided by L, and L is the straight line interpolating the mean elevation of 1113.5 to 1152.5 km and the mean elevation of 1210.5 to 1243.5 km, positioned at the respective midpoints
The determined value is 0.05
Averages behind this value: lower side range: 7.54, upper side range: 5.7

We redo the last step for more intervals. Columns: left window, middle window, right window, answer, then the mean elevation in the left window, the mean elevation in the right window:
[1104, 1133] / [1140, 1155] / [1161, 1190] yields -0.14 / 7.29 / 6.24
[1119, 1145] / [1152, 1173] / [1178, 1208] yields 0.26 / 7.54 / 6.7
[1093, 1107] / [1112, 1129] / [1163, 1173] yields -0.09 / 7.36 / 5.18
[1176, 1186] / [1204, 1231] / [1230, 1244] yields 0.13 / 7.09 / 5.91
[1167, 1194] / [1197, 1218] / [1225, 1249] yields 0.10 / 6.75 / 5.93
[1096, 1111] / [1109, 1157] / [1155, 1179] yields -0.14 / 7.36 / 5.73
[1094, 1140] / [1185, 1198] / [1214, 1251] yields -0.10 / 7.39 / 5.77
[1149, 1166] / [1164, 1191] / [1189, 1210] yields -0.06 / 5.95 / 6.34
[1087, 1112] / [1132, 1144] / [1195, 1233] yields -0.16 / 7.3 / 5.81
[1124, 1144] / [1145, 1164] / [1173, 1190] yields 0.14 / 7.58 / 7.09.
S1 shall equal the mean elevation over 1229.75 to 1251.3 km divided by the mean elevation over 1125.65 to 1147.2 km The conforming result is 0.8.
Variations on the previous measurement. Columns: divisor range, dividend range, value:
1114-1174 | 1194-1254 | 0.86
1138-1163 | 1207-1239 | 0.80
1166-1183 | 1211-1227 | 0.86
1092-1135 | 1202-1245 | 0.79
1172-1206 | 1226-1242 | 0.87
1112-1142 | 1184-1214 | 0.86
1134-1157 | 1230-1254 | 0.77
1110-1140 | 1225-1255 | 0.80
